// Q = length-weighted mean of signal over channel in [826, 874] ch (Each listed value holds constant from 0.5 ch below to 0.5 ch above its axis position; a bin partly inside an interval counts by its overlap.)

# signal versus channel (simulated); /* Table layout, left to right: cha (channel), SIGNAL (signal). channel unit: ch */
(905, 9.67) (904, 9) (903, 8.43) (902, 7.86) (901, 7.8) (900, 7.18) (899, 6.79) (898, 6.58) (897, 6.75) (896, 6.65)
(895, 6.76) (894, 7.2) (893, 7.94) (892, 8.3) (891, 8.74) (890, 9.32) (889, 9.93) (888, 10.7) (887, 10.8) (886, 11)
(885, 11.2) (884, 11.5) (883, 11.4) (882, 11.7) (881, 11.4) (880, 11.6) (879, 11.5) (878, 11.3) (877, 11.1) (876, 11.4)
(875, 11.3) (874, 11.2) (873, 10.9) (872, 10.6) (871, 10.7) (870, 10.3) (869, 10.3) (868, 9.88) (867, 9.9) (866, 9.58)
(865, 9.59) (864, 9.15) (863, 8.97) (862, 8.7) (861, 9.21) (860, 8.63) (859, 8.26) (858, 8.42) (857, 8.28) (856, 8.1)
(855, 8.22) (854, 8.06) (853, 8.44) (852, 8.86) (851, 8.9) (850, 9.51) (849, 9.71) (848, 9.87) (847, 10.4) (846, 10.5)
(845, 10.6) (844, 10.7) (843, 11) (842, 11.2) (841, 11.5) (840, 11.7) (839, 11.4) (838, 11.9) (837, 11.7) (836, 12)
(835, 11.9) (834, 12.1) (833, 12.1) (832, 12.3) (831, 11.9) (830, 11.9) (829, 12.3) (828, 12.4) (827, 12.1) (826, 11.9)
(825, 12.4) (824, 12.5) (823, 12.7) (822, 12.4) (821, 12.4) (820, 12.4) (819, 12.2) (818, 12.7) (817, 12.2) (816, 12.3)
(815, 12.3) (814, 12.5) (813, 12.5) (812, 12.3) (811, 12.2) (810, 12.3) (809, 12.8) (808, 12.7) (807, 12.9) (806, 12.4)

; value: 10.3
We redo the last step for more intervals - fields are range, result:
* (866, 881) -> 10.8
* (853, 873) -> 9.23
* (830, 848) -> 11.4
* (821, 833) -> 12.3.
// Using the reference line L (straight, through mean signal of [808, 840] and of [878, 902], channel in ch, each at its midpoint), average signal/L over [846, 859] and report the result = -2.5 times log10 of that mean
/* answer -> 0.222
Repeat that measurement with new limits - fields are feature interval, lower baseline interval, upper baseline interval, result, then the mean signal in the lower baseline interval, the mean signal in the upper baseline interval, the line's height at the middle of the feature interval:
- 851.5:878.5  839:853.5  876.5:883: 0.14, 10.2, 11.4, 10.9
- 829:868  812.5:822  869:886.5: 0.16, 12.4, 11.2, 11.8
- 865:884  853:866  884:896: -0.21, 8.66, 9.25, 8.95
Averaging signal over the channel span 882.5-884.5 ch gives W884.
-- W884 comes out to 11.4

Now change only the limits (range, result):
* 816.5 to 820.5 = 12.4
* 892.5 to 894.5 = 7.57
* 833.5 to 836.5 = 12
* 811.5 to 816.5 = 12.4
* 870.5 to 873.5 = 10.7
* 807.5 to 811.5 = 12.5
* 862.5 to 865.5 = 9.24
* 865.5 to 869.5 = 9.91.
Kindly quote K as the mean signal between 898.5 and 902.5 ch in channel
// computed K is 7.41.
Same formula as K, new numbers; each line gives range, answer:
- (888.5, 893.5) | 8.85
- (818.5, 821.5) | 12.3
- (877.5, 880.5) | 11.5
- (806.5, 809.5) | 12.8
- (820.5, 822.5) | 12.4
